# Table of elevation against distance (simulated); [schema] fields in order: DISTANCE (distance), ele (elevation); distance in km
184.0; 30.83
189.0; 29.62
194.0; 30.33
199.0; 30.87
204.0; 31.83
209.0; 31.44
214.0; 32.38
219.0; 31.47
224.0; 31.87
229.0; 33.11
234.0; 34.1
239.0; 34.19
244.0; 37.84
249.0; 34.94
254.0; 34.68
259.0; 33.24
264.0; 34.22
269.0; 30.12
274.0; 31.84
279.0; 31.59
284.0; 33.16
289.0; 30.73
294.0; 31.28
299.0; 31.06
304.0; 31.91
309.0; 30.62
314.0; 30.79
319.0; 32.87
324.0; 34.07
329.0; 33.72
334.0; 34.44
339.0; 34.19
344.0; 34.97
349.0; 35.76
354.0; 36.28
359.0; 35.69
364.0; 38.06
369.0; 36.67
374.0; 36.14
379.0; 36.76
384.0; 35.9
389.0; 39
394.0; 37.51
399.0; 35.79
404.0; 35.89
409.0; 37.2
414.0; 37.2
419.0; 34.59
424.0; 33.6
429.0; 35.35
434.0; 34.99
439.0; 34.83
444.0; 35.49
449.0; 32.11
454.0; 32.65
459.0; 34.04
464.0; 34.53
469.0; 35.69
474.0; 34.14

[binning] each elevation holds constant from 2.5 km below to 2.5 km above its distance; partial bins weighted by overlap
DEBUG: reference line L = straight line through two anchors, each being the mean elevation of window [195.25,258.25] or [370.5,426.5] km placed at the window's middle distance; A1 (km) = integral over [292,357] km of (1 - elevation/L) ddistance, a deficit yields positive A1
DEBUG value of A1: 3.20 km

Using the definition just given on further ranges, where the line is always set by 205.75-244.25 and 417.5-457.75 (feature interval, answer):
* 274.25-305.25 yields 1.62 km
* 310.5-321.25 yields 0.58 km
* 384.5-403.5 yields -1.77 km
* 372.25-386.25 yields -1.00 km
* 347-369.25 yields -1.81 km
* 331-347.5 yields -0.46 km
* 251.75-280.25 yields 0.51 km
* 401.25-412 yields -0.80 km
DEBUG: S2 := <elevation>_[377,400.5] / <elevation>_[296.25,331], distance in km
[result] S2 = 1.2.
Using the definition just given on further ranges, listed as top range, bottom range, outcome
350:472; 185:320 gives 1.10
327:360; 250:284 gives 1.07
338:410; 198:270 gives 1.10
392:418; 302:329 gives 1.14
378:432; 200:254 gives 1.09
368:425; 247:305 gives 1.12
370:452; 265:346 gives 1.11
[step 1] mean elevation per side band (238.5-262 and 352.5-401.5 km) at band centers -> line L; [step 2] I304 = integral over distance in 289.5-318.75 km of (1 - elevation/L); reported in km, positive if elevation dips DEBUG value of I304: 3.7 km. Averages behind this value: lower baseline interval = 35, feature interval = 31.2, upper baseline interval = 36.8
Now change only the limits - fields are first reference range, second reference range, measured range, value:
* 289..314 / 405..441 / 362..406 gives -3.6 km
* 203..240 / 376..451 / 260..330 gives 3.7 km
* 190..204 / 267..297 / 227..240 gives -1.1 km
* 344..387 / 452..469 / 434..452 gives 0.1 km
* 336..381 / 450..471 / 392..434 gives -1.0 km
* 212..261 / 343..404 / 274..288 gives 1.0 km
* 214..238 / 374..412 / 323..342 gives 0.6 km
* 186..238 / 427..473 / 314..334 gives -0.2 km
